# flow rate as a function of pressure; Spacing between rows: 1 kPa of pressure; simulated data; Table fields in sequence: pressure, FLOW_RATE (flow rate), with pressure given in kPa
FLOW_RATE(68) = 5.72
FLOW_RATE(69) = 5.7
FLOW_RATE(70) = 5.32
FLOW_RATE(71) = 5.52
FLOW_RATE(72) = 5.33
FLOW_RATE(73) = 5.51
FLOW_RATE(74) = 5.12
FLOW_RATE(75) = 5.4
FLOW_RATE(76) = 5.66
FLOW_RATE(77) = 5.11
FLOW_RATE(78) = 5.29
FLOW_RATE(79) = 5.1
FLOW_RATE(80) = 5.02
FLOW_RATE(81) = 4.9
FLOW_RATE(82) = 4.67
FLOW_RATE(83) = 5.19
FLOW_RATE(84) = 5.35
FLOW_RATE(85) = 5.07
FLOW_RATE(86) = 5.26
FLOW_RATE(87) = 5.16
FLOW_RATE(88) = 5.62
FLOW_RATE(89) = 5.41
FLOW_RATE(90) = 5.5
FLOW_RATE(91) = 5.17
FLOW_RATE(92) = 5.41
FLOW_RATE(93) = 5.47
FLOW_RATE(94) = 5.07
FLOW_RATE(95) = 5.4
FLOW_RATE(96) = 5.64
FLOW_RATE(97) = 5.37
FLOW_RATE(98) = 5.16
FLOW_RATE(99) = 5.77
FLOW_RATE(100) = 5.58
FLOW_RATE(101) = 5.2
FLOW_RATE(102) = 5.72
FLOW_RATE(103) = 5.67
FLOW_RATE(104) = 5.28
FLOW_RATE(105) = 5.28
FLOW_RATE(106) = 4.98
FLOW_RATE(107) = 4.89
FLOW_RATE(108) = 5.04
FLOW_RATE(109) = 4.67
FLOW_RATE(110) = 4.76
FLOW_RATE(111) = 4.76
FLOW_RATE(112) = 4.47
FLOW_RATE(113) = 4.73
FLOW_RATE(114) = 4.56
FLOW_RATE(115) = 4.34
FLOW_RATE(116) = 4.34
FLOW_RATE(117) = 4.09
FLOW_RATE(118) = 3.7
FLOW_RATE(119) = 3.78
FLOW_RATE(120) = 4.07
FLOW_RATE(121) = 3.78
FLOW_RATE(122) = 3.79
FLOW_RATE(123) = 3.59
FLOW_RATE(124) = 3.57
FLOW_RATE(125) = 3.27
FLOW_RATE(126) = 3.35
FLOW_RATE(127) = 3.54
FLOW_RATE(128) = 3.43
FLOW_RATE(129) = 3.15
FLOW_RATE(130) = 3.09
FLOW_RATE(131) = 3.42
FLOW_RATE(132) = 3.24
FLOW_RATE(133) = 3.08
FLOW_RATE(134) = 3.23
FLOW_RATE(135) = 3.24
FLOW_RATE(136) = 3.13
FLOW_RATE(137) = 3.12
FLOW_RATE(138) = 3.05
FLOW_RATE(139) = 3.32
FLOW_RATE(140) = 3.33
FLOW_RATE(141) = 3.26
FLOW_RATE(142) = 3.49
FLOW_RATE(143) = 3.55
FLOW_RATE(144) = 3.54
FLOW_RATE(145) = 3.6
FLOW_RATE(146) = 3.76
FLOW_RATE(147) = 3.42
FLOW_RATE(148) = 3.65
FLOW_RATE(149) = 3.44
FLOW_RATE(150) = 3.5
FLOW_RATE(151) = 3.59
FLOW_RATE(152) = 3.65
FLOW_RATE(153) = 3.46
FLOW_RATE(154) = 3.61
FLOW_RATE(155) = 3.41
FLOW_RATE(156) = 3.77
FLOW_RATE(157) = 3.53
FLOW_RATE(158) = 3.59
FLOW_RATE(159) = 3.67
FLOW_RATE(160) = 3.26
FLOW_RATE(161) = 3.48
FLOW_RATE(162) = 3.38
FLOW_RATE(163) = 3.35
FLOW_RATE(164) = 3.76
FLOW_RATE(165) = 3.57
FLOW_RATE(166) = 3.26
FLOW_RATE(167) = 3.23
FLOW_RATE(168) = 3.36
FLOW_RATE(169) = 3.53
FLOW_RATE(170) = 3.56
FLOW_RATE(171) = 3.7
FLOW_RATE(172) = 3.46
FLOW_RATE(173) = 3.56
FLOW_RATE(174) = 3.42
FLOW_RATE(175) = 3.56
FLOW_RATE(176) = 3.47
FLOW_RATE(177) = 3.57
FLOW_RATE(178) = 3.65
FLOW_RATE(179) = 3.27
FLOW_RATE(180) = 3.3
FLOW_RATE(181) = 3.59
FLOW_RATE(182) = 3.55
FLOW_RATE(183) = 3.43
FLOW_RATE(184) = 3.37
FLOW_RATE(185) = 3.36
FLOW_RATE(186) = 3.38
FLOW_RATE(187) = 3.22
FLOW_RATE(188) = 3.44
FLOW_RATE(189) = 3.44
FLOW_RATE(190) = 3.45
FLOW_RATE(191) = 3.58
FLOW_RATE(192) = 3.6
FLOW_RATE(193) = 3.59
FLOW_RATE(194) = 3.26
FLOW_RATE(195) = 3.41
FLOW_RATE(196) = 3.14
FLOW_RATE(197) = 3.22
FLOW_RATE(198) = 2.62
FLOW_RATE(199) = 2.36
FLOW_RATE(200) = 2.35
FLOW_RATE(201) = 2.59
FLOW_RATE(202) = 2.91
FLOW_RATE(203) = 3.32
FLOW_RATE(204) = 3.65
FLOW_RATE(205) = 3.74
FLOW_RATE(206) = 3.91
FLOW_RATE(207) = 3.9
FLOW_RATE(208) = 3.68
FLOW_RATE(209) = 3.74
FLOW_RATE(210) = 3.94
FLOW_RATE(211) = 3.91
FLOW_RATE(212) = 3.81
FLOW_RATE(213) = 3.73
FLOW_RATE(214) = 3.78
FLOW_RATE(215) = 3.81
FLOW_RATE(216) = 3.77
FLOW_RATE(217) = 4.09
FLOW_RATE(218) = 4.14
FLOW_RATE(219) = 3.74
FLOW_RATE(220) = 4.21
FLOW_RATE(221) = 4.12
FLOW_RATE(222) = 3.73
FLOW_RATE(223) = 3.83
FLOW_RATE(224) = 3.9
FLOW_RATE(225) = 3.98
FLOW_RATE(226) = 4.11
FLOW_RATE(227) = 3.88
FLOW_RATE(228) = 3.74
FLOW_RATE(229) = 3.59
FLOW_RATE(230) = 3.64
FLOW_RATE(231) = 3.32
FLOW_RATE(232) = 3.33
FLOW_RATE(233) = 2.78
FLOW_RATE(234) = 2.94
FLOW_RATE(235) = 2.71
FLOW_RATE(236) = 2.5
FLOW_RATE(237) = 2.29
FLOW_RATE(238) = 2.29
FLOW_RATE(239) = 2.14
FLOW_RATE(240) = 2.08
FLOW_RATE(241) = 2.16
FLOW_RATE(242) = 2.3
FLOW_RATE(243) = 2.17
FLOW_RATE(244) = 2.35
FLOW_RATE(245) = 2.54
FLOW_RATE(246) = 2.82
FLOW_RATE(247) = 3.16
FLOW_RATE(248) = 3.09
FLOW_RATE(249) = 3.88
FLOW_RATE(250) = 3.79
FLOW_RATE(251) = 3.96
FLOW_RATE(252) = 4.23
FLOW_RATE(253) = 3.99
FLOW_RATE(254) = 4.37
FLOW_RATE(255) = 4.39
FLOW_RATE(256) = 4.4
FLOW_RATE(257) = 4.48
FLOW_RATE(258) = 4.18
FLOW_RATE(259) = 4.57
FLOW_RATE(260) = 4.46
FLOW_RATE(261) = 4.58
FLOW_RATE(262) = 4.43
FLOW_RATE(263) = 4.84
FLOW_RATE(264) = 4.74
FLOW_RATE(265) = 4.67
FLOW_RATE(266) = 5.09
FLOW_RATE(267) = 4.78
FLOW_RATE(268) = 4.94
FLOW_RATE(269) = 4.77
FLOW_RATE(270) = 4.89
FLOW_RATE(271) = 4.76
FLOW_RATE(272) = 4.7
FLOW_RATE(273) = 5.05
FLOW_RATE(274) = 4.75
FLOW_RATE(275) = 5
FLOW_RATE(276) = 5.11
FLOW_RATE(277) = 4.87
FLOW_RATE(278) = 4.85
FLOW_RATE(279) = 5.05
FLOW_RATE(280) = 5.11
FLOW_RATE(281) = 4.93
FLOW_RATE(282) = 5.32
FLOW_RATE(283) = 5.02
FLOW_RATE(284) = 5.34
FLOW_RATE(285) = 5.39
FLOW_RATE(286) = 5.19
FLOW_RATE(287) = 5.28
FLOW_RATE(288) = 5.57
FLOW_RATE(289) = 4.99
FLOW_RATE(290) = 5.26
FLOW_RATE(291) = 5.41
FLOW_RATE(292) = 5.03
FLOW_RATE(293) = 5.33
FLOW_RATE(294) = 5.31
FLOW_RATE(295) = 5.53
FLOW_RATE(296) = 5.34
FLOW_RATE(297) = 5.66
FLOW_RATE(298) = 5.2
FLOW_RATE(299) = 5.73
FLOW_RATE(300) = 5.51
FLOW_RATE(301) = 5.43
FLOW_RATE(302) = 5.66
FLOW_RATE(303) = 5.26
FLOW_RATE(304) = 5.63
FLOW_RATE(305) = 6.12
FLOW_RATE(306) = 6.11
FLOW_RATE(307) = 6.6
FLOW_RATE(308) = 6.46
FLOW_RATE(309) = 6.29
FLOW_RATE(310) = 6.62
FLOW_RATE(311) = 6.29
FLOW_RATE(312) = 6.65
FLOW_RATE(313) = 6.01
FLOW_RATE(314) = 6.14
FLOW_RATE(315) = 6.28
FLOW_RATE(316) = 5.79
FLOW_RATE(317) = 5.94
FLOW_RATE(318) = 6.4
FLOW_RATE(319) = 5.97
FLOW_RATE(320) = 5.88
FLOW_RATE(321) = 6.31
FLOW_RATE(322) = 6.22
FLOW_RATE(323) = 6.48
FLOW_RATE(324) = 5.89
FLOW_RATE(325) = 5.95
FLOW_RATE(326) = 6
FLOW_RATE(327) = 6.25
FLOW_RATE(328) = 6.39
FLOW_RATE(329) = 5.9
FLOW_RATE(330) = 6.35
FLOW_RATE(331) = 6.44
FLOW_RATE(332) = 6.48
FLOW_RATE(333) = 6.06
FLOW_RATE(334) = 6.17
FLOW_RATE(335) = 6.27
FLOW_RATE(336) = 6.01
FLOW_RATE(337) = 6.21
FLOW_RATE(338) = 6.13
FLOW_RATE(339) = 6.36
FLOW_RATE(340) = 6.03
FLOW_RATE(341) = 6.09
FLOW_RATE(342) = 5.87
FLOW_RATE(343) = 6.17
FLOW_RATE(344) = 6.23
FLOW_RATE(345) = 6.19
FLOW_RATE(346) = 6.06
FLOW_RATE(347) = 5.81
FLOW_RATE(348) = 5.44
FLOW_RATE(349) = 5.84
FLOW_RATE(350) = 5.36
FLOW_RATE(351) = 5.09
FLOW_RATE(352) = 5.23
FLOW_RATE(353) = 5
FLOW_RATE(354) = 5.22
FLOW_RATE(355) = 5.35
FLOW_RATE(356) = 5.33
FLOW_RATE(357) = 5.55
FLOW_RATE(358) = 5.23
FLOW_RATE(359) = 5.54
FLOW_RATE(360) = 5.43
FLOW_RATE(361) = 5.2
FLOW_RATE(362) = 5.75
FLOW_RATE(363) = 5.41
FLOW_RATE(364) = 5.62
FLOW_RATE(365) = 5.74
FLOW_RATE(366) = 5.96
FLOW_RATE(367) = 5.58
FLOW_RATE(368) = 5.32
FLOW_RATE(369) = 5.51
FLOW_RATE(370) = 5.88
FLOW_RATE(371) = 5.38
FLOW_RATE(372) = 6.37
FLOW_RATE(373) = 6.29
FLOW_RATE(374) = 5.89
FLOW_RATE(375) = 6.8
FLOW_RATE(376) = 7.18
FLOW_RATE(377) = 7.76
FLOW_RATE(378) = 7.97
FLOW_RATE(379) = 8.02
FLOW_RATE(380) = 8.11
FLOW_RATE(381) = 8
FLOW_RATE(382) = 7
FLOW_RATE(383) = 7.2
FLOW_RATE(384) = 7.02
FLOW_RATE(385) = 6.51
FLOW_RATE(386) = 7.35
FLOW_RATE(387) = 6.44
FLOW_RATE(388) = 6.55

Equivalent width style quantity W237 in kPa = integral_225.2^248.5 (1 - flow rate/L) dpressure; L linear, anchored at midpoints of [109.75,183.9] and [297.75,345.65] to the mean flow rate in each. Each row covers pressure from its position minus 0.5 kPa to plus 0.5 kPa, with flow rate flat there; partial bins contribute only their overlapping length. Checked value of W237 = 9.5 kPa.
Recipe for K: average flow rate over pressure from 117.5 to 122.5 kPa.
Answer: 3.82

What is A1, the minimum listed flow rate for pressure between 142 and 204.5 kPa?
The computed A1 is 2.35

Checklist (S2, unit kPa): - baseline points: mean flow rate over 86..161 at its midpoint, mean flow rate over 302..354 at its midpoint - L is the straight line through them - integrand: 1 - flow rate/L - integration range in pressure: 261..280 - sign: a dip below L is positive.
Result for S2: 2.3 kPa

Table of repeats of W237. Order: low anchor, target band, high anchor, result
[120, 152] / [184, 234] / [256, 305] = 8.4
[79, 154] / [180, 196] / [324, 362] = 4.5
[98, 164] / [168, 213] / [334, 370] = 9.9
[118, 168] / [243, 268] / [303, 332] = 5.6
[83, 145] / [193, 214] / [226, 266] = 2.3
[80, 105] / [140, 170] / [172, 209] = 4.2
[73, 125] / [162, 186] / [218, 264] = 4.1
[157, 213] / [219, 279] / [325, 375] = 7.1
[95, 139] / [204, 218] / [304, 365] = 3.2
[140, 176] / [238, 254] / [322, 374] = 5.6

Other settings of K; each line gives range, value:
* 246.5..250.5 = 3.48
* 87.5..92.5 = 5.42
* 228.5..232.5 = 3.47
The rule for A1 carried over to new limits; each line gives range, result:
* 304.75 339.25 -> 5.79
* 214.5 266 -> 2.08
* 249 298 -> 3.79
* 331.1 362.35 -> 5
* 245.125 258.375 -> 2.82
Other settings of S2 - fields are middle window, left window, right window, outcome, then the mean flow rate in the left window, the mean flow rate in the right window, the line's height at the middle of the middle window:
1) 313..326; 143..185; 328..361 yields -1.4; 3.51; 5.83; 5.5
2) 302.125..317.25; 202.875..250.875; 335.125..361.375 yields -3.6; 3.38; 5.7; 4.96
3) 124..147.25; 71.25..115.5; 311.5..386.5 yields 8.7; 5.19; 6.13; 5.34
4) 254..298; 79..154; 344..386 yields 4.0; 4.3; 6.09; 5.45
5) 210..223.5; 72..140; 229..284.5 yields 0.8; 4.57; 3.98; 4.13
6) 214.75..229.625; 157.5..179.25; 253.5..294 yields 1.1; 3.49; 4.9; 4.21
